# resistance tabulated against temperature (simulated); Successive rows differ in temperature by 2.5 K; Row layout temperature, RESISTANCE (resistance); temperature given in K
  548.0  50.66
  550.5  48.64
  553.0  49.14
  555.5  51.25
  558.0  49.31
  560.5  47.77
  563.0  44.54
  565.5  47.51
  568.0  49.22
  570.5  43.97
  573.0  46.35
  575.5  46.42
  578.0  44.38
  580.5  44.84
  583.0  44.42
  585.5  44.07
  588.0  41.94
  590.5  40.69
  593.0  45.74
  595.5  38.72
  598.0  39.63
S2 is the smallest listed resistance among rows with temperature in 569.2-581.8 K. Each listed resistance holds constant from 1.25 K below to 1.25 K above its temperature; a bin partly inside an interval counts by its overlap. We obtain 43.97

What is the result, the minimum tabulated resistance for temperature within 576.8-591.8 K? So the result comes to 40.69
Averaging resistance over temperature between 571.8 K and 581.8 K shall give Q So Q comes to 45.5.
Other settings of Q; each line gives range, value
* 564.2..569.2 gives 48.3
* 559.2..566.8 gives 46.6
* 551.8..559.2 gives 49.9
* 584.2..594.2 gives 43.1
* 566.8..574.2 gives 46.5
